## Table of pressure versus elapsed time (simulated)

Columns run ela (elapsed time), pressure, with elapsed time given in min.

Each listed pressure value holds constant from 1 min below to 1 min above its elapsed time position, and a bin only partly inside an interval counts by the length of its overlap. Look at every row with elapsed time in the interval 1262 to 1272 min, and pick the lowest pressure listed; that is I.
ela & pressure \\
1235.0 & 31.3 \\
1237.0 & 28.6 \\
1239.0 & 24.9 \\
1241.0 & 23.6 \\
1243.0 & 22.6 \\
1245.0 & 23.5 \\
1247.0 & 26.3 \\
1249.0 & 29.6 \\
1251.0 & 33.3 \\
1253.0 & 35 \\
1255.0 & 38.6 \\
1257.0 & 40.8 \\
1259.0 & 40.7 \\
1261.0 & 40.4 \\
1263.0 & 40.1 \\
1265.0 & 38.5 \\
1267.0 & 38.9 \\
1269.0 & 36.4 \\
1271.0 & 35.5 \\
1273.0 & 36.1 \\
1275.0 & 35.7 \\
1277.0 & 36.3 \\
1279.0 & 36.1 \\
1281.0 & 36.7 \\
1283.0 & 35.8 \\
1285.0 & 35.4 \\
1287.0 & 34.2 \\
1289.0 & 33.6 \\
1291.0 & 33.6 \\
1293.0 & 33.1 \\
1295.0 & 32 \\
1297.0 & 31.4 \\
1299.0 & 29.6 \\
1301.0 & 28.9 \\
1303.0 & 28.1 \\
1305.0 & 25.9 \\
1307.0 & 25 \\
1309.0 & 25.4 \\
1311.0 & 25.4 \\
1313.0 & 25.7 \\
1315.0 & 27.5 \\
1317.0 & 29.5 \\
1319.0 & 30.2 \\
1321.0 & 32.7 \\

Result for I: 35.5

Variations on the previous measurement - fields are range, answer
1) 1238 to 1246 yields 22.6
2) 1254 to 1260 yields 38.6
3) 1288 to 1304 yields 28.1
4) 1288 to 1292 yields 33.6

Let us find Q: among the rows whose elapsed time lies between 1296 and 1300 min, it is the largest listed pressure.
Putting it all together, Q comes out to 31.4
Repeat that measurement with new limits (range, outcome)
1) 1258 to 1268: 40.7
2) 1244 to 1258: 40.8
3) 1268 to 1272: 36.4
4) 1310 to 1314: 25.7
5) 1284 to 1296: 35.4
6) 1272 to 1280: 36.3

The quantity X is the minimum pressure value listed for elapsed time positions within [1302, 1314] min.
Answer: 25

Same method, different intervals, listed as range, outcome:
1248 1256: 29.6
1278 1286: 35.4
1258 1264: 40.1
